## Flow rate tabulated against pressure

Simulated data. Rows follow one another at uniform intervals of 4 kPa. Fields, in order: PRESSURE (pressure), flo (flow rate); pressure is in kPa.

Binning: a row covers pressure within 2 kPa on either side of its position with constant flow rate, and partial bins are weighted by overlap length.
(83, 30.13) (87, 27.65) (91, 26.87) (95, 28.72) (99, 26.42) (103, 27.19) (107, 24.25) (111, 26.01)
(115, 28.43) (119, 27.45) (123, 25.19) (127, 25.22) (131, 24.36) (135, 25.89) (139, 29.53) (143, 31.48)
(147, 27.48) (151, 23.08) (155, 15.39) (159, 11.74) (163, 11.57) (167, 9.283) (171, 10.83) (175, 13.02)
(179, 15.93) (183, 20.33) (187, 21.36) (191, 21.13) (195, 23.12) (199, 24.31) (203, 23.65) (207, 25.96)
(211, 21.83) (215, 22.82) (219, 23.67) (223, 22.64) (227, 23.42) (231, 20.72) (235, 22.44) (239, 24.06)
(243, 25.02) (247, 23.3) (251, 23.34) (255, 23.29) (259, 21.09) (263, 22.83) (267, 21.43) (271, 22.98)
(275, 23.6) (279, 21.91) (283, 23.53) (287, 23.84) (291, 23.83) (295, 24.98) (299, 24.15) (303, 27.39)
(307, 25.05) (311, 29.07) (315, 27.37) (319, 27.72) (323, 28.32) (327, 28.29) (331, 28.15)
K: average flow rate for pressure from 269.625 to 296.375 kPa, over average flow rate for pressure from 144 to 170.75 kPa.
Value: 1.41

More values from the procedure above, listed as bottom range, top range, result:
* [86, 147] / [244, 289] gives 0.85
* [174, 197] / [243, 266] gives 1.18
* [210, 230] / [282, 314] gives 1.11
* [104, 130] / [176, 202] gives 0.80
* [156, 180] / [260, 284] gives 1.88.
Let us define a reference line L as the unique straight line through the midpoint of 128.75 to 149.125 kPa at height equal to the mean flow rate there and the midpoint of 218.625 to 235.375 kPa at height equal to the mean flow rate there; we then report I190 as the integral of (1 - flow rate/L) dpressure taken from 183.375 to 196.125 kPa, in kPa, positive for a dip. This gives 1.6 kPa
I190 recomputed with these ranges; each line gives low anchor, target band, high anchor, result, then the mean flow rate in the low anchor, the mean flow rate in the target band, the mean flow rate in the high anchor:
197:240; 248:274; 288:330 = 2.3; 23.2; 22.6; 26.6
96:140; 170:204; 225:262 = 7.0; 26.3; 19.4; 23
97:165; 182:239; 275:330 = 4.9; 24.2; 22.8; 25.8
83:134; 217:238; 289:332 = 3.2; 26.6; 22.6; 26.7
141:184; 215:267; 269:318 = -2.8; 17.2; 22.9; 24.9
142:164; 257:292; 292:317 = 3.2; 20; 22.8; 26.2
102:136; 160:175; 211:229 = 8.3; 26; 11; 23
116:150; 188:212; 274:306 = 2.3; 27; 23.3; 24.2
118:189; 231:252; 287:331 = 0.5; 20.4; 23.4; 26.6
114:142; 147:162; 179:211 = 4.3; 26.7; 17.8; 22.3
